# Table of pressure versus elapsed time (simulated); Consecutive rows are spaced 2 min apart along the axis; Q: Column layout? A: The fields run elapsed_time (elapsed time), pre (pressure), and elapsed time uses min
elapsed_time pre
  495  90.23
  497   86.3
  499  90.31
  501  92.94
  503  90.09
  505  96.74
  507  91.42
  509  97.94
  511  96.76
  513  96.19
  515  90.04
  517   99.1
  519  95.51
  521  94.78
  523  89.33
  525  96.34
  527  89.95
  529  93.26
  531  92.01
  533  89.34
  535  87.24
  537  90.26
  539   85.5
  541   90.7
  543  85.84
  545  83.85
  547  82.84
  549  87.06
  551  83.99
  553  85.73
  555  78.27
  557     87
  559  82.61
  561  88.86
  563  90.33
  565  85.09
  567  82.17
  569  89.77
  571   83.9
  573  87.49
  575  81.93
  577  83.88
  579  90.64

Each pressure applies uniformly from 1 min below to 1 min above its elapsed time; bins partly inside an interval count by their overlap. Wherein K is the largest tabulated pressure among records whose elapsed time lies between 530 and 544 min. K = 92.01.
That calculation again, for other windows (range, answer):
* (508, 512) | 97.94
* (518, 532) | 96.34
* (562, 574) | 90.33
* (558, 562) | 88.86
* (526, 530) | 93.26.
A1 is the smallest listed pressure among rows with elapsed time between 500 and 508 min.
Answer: 90.09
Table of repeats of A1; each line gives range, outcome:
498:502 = 90.31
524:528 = 89.95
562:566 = 85.09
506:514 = 91.42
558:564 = 82.61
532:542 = 85.5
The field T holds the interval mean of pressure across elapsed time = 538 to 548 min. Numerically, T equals 85.7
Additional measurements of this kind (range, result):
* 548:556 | 83.8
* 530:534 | 90.7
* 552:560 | 83.4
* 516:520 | 97.3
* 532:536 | 88.3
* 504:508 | 94.1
